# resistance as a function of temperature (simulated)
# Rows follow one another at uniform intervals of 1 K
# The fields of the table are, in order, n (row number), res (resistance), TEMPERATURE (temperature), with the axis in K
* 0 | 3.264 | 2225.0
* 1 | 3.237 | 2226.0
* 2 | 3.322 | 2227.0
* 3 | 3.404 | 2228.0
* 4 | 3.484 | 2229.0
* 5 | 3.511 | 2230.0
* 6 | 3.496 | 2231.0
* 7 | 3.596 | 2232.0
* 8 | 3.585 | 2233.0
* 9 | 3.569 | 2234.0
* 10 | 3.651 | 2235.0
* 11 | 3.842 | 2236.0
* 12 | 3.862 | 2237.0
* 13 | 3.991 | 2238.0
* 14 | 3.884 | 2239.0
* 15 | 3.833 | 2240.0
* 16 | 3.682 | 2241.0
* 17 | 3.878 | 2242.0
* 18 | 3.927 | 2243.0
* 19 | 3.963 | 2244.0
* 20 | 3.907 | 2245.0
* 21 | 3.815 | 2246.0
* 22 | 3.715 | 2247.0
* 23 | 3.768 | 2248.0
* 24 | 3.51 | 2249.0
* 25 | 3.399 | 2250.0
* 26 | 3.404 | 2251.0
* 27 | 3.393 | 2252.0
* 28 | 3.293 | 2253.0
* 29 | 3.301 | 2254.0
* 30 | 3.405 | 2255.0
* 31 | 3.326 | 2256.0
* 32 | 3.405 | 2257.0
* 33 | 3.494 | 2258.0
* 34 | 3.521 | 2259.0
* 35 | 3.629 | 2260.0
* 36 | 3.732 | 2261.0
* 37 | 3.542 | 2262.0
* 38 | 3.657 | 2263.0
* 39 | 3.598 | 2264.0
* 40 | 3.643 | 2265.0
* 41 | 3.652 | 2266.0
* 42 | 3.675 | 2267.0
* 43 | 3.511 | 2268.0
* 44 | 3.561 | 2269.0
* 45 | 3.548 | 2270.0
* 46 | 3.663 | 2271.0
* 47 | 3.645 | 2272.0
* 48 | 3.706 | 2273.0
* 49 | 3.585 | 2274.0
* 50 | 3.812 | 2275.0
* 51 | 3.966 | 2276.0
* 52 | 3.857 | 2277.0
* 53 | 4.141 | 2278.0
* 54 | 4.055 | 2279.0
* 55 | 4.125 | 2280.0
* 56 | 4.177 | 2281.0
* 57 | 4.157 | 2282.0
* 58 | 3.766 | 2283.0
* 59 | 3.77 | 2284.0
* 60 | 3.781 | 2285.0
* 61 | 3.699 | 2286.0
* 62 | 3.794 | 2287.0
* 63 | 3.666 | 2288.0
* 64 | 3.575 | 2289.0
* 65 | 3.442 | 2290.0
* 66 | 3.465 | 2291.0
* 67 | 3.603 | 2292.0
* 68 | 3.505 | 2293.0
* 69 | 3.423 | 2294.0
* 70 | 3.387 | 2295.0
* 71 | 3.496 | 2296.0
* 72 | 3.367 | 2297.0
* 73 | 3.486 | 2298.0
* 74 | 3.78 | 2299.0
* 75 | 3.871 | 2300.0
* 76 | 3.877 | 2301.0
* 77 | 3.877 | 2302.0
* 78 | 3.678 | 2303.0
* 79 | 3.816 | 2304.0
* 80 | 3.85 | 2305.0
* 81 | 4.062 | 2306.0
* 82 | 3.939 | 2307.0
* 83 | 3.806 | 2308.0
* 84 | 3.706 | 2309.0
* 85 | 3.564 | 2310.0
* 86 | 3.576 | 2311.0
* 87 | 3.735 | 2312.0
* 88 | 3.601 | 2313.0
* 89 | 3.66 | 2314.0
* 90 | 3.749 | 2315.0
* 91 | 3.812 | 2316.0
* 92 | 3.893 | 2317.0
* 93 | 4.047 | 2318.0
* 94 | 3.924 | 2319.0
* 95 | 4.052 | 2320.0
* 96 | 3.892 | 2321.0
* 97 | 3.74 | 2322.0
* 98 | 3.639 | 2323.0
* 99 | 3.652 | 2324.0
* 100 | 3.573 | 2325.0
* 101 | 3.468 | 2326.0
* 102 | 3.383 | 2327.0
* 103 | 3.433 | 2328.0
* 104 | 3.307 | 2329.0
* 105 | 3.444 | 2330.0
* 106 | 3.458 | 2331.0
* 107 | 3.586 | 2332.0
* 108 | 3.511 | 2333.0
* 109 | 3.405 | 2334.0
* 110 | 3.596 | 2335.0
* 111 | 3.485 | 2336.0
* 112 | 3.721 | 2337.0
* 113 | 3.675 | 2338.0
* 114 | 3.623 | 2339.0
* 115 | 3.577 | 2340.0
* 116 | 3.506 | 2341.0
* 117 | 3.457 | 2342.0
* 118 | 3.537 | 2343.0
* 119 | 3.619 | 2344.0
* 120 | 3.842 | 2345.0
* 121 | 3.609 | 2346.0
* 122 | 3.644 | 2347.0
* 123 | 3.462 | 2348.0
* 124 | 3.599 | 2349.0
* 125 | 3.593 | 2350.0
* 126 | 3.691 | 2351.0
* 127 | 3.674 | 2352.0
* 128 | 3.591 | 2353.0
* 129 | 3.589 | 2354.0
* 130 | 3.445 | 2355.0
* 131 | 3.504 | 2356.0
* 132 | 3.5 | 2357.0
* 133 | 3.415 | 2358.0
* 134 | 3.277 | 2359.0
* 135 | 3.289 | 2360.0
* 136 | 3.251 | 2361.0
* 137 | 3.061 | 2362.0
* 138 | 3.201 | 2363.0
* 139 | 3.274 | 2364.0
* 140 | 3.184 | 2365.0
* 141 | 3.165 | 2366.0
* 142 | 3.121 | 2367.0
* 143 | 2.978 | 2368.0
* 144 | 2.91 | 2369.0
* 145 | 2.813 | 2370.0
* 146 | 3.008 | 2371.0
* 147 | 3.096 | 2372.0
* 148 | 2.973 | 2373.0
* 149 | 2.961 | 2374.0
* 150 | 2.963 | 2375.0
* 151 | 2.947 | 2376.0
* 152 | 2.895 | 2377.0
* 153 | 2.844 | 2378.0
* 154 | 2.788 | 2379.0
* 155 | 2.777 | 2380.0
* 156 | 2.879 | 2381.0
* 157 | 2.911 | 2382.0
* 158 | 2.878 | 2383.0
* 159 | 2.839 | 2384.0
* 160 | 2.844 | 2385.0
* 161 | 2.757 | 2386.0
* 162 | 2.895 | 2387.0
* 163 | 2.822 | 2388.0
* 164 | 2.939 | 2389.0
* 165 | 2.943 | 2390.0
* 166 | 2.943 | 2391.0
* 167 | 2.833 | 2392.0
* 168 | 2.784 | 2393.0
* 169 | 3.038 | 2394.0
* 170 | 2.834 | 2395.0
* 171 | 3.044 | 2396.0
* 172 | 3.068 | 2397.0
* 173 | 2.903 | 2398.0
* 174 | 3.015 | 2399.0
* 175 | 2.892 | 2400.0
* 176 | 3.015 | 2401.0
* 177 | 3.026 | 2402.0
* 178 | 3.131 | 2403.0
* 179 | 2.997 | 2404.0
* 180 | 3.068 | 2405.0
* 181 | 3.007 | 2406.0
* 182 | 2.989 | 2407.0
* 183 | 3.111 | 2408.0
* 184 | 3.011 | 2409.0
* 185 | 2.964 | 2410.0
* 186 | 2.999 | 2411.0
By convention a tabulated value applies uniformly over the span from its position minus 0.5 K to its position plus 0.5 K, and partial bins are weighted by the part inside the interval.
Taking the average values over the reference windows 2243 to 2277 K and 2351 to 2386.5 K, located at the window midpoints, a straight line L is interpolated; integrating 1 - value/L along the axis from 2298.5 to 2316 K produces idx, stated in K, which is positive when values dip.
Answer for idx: -2.0 K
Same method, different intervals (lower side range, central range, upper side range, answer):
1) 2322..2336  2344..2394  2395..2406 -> 1.3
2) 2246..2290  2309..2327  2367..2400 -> -2.1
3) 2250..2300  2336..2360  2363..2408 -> -2.8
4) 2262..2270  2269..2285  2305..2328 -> -1.0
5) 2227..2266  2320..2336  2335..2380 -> -0.7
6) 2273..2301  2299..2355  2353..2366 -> -2.4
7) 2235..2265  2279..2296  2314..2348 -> -0.3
